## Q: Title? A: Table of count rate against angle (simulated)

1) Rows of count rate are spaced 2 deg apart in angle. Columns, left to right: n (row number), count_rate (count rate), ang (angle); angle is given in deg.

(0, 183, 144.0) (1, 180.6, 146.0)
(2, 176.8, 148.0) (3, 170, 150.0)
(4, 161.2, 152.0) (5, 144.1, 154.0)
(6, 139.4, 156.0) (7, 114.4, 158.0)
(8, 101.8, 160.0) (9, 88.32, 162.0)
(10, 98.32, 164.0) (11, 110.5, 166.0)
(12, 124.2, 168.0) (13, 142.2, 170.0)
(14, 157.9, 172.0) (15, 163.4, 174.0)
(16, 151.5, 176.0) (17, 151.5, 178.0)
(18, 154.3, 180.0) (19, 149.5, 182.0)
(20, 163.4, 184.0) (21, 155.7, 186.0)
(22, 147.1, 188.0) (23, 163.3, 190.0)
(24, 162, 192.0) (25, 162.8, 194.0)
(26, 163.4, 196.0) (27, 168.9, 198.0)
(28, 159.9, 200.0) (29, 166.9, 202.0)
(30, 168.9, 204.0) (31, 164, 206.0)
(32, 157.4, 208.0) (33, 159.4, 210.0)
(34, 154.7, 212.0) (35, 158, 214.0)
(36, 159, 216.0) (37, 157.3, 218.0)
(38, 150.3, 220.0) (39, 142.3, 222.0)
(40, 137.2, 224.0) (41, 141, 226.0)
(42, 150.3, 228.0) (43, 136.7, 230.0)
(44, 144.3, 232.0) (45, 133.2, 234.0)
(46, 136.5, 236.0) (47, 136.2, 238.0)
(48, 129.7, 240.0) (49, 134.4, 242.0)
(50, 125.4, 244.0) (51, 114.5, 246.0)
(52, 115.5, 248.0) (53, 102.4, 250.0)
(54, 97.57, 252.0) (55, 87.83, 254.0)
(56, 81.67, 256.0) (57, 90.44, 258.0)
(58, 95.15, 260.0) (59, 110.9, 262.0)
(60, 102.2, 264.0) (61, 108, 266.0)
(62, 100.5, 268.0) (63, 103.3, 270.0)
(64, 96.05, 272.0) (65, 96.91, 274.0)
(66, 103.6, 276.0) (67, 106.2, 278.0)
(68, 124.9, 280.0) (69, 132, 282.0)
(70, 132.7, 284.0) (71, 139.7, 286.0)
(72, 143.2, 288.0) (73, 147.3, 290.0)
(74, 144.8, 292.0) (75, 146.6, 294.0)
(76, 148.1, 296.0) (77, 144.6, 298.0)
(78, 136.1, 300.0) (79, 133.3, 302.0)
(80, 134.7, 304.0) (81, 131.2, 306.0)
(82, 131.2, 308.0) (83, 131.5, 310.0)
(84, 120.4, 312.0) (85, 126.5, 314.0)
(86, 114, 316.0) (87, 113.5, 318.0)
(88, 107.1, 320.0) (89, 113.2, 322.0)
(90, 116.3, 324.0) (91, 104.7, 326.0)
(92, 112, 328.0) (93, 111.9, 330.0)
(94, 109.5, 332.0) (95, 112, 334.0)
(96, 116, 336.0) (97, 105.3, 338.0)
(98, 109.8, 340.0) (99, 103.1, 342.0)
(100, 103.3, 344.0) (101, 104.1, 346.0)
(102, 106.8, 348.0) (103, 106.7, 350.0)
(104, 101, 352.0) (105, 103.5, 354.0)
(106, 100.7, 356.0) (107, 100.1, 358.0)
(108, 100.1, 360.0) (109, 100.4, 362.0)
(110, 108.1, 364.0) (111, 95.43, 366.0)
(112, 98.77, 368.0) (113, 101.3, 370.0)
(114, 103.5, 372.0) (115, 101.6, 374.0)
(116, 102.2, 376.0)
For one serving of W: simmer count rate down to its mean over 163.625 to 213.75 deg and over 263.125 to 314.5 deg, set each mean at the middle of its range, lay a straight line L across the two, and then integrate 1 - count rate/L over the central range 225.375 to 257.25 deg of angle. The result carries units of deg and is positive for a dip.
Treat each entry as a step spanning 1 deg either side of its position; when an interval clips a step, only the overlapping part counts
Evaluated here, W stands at 3.84 deg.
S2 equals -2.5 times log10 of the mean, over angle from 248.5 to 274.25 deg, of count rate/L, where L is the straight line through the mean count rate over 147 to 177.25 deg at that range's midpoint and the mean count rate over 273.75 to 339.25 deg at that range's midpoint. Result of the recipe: 0.287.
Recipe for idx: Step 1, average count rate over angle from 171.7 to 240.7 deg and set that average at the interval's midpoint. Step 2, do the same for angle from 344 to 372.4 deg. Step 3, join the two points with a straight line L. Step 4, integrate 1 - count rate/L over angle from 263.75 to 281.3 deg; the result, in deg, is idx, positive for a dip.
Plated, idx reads 3.4 deg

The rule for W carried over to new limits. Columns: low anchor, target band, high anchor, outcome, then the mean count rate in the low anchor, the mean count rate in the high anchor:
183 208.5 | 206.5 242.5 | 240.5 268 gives -3.2 deg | 162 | 105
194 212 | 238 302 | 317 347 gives 7.6 deg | 163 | 109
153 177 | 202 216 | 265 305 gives -3.7 deg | 128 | 126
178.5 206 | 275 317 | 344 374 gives -2.7 deg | 160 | 102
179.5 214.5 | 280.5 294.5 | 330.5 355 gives -1.5 deg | 160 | 107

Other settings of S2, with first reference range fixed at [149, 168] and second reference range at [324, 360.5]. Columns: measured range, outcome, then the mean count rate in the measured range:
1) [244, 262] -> 0.15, 100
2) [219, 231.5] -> -0.20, 143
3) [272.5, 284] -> -0.01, 114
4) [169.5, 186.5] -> -0.25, 155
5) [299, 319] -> -0.16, 127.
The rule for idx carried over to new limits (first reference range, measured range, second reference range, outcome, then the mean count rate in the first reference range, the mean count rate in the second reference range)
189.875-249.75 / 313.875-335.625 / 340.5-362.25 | -0.1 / 148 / 103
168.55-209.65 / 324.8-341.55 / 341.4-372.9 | 0.0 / 158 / 102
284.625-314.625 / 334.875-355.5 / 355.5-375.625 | 1.2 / 137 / 101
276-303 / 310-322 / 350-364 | 0.5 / 136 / 102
